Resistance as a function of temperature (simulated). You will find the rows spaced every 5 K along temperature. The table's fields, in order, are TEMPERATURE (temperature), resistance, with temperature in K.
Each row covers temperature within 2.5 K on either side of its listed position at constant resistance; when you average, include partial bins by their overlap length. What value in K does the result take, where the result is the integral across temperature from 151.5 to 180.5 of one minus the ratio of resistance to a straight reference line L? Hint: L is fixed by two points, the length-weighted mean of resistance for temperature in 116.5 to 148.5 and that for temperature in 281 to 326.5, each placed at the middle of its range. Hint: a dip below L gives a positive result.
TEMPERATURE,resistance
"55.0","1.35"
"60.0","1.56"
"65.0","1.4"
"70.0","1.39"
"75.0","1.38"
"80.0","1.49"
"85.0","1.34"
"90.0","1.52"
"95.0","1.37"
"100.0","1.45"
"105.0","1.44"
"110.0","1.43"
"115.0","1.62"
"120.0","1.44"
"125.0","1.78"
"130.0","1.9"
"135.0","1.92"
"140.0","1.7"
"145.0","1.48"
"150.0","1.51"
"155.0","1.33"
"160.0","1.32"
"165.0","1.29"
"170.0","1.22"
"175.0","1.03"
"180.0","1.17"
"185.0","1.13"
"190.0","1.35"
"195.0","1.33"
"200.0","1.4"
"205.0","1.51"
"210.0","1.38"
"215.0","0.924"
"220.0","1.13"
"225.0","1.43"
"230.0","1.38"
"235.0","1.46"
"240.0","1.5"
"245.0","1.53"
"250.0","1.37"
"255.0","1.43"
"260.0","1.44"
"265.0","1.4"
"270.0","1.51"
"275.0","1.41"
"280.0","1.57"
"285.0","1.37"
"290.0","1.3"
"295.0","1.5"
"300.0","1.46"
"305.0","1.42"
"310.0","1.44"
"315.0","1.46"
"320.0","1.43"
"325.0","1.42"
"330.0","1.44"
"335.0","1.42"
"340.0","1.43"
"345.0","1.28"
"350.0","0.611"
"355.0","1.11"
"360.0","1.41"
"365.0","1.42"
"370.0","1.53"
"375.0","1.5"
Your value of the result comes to 7.1 K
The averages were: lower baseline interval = 1.69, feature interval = 1.24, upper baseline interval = 1.43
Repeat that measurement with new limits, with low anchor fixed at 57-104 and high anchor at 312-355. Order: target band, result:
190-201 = 0.13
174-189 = 2.59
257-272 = -1.24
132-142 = -2.97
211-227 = 2.20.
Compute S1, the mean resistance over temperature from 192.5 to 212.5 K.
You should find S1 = 1.41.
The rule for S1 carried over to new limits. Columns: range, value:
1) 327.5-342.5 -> 1.43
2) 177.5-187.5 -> 1.15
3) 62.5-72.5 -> 1.4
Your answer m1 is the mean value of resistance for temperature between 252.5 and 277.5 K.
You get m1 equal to 1.44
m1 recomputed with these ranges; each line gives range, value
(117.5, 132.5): 1.71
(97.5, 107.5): 1.44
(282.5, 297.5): 1.39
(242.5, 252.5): 1.45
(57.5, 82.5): 1.44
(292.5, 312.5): 1.46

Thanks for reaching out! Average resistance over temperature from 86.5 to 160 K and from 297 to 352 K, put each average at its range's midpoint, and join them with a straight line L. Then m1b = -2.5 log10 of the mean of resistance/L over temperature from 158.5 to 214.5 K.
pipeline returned 0.17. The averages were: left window 1.55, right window 1.35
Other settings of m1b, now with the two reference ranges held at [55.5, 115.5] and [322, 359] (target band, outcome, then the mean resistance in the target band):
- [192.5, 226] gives 0.05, 1.29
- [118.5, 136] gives -0.24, 1.76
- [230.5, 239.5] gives -0.09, 1.45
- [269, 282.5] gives -0.15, 1.5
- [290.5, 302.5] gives -0.13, 1.45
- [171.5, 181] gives 0.24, 1.1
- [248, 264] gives -0.08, 1.41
